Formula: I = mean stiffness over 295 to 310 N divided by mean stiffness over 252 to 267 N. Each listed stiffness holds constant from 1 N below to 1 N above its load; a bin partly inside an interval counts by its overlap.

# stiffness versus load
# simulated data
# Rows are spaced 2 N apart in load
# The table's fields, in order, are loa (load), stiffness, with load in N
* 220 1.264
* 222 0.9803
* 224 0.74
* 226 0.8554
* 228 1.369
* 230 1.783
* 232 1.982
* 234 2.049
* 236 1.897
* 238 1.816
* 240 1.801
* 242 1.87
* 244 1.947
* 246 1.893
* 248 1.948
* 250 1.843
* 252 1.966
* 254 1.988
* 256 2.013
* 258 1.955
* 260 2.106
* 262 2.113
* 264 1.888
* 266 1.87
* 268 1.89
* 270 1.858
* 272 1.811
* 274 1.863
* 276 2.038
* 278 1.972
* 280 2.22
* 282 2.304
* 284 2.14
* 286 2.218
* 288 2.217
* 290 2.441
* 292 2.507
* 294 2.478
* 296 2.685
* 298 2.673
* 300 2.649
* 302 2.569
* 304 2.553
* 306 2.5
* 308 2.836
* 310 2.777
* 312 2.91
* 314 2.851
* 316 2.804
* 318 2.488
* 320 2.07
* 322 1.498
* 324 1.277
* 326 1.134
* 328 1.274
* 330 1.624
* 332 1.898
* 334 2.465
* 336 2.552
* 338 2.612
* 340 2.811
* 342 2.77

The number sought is 1.3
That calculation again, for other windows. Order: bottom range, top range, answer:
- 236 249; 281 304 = 1.30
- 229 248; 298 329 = 1.21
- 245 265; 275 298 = 1.17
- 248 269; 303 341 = 1.15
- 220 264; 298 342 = 1.32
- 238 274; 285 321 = 1.34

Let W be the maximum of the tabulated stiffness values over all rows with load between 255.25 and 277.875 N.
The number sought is 2.113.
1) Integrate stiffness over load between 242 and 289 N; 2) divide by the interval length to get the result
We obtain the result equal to 2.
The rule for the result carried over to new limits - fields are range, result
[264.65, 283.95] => 1.99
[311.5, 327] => 2.1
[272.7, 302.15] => 2.32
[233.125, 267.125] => 1.94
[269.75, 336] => 2.24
